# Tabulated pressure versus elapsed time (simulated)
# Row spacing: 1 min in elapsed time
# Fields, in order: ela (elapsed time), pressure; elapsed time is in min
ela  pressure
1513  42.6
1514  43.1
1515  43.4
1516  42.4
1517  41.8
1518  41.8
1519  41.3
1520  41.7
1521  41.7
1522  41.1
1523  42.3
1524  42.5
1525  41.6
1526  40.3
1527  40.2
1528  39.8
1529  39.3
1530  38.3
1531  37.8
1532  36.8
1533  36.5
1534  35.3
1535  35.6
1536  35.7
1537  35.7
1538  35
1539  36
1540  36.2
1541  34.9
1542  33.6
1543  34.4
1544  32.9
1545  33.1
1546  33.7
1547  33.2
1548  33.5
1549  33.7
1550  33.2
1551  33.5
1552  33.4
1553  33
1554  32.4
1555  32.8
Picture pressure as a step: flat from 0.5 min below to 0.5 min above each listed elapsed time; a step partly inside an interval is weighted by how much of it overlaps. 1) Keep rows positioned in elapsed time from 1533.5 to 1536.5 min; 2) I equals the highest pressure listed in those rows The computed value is 35.7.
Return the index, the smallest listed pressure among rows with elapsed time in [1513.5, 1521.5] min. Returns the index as 41.3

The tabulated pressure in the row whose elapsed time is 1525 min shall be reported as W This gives 41.6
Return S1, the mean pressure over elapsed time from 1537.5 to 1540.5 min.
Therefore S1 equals 35.7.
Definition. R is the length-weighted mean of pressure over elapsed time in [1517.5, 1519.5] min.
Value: 41.5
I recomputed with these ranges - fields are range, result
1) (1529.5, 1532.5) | 38.3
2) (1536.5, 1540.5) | 36.2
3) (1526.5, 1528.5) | 40.2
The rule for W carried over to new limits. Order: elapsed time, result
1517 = 41.8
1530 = 38.3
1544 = 32.9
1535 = 35.6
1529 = 39.3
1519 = 41.3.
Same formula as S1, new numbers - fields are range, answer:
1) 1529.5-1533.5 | 37.3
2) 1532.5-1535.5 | 35.8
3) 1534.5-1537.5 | 35.7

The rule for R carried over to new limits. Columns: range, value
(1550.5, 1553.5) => 33.3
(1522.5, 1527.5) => 41.4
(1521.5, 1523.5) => 41.7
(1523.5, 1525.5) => 42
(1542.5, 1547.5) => 33.5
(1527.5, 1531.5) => 38.8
